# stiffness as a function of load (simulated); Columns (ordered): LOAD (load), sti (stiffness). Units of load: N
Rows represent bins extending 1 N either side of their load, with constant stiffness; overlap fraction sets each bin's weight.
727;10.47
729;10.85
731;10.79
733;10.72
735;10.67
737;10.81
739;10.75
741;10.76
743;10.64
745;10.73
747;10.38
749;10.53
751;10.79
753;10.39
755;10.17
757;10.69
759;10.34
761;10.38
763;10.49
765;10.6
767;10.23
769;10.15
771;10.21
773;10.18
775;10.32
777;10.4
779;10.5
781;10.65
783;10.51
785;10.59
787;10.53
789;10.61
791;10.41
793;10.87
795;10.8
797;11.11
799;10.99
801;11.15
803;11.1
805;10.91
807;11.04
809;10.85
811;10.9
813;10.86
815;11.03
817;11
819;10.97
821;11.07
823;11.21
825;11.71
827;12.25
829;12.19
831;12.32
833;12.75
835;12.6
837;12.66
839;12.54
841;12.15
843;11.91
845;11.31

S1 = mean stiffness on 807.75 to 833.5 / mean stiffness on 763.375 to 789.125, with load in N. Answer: 1.1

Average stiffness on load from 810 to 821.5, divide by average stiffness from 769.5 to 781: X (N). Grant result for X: 1.06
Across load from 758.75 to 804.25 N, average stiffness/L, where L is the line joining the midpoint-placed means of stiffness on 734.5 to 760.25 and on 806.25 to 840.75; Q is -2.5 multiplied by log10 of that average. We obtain 0.05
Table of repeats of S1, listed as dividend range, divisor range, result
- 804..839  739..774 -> 1.11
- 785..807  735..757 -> 1.02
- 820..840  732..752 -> 1.14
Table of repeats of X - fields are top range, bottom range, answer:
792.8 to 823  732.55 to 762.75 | 1.04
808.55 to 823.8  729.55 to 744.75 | 1.02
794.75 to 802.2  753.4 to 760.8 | 1.06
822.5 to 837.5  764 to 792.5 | 1.17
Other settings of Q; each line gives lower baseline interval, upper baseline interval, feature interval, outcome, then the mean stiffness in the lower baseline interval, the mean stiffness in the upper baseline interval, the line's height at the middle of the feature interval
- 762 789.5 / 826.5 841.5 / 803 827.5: 0.06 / 10.4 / 12.4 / 11.8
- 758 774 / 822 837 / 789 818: 0.05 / 10.3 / 12.2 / 11.4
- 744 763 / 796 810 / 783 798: 0.02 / 10.5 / 11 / 10.9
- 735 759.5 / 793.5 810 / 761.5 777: 0.04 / 10.6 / 11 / 10.8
